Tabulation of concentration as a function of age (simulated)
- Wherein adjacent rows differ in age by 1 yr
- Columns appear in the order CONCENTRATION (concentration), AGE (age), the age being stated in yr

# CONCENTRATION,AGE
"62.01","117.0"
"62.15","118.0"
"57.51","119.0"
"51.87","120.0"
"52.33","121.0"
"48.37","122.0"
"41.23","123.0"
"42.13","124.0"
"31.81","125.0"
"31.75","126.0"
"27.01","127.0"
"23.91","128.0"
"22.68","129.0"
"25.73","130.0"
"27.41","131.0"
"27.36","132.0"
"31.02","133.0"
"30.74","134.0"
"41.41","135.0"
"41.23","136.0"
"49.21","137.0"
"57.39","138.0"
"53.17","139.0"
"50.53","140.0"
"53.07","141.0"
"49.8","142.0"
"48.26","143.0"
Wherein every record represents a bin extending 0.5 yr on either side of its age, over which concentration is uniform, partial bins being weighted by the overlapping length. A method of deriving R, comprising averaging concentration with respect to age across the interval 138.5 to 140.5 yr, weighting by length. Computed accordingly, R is 51.9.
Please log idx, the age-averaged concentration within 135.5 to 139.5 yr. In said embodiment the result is 50.2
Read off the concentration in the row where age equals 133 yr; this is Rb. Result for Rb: 31.02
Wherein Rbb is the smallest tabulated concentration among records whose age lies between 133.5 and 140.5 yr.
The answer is 30.74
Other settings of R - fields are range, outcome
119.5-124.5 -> 47.2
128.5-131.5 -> 25.3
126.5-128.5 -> 25.5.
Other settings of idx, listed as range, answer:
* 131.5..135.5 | 32.6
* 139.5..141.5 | 51.8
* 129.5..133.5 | 27.9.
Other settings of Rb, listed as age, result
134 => 30.74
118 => 62.15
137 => 49.21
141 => 53.07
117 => 62.01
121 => 52.33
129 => 22.68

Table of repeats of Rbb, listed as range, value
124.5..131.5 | 22.68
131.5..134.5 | 27.36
